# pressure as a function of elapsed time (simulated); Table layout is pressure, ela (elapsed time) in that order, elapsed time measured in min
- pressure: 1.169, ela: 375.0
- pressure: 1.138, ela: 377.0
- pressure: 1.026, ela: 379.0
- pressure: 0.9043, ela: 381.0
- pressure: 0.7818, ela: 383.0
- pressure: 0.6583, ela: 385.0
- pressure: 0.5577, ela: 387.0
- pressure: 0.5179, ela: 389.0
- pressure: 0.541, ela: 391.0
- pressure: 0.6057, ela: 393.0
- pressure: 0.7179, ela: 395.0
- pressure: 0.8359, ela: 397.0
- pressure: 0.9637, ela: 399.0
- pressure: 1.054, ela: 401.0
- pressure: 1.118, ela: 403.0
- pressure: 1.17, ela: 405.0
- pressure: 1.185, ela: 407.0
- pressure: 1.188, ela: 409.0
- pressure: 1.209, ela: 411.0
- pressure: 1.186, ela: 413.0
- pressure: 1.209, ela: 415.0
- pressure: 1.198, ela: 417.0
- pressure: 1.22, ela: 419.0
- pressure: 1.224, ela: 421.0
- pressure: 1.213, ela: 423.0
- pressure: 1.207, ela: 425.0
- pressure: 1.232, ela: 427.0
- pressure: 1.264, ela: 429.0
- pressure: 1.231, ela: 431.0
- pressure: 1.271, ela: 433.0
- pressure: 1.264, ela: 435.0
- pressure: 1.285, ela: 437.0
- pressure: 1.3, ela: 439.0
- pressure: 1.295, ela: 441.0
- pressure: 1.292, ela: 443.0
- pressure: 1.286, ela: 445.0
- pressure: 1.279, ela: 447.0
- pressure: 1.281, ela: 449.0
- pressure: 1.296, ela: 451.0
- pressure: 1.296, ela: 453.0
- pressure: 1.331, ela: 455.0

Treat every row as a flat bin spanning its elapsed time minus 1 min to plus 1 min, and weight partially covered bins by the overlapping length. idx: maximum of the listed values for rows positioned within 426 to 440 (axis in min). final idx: 1.3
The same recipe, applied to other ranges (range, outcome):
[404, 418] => 1.209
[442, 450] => 1.292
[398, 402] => 1.054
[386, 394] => 0.6057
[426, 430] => 1.264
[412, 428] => 1.232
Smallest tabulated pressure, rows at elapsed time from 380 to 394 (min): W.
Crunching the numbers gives 0.5179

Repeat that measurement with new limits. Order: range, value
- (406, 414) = 1.185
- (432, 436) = 1.264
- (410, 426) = 1.186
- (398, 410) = 0.9637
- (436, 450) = 1.279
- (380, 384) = 0.7818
